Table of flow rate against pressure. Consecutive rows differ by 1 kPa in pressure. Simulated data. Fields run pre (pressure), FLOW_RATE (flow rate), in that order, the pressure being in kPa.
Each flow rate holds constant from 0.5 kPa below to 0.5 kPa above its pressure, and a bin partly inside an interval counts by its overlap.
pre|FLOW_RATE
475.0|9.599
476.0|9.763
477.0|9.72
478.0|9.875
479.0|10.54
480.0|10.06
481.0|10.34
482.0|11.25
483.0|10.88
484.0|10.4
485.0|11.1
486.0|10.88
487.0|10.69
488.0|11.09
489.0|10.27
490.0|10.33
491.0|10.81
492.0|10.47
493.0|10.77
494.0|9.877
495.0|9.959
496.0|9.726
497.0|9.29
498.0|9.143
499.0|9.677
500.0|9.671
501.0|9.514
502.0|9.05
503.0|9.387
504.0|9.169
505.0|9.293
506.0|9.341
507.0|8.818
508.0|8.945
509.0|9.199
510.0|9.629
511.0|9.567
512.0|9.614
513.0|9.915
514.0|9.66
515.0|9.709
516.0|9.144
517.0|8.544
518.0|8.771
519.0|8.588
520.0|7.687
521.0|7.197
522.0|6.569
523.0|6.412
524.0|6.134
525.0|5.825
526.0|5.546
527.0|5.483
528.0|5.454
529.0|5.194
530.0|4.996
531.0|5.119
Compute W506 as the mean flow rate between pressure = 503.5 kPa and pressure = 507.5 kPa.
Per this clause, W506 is 9.16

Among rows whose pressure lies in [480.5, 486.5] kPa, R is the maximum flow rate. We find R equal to 11.25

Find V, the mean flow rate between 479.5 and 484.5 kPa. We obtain 10.6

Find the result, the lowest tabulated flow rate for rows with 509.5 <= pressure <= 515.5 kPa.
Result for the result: 9.567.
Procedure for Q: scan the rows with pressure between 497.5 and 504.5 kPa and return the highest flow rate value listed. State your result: 9.677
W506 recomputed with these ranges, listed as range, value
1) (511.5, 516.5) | 9.61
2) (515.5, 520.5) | 8.55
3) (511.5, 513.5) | 9.76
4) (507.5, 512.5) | 9.39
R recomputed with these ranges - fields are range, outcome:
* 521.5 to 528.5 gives 6.569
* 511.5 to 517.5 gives 9.915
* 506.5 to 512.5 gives 9.629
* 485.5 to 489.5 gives 11.09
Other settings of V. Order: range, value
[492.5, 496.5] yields 10.1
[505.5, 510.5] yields 9.19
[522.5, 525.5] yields 6.12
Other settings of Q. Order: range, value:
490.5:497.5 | 10.81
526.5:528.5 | 5.483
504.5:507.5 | 9.341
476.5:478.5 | 9.875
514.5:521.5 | 9.709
